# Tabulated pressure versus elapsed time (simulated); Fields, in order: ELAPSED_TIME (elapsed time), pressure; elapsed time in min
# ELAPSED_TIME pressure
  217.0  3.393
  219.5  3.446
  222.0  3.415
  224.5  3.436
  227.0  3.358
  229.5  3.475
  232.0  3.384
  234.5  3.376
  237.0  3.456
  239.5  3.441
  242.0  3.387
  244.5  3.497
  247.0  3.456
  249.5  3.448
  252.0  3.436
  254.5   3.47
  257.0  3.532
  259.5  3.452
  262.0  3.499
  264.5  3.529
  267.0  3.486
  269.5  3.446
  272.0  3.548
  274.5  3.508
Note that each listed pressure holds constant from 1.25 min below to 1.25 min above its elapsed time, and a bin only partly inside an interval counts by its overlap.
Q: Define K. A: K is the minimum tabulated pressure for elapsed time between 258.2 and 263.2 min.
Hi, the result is 3.452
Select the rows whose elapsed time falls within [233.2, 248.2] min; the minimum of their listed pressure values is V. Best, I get 3.376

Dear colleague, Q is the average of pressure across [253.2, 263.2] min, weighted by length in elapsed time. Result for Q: 3.49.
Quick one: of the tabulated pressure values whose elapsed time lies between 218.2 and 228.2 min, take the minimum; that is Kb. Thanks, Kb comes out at 3.358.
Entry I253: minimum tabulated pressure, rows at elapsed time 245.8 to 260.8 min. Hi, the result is 3.436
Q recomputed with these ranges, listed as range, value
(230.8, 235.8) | 3.38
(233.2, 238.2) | 3.42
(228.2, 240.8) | 3.43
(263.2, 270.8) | 3.49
